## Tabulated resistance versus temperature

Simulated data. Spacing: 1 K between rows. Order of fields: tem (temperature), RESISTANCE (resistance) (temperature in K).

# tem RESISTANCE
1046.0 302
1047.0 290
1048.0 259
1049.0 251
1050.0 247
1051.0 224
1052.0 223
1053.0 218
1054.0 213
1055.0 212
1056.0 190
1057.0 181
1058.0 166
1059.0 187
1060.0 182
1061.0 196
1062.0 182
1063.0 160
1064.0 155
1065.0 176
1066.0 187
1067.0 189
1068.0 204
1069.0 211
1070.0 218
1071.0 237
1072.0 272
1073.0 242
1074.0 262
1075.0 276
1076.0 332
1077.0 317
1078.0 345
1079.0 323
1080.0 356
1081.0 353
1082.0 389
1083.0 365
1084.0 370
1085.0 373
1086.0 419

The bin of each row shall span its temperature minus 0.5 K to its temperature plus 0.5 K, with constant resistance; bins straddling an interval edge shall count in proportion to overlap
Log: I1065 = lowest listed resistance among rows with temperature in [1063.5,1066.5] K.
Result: 155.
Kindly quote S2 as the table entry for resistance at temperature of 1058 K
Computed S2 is 166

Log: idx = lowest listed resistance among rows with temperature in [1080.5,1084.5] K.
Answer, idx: 353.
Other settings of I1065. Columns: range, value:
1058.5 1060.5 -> 182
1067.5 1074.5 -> 204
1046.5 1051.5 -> 224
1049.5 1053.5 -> 218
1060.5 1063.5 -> 160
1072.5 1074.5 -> 242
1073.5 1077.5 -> 262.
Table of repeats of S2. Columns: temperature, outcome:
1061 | 196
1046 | 302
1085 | 373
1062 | 182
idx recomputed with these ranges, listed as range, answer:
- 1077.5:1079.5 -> 323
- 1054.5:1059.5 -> 166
